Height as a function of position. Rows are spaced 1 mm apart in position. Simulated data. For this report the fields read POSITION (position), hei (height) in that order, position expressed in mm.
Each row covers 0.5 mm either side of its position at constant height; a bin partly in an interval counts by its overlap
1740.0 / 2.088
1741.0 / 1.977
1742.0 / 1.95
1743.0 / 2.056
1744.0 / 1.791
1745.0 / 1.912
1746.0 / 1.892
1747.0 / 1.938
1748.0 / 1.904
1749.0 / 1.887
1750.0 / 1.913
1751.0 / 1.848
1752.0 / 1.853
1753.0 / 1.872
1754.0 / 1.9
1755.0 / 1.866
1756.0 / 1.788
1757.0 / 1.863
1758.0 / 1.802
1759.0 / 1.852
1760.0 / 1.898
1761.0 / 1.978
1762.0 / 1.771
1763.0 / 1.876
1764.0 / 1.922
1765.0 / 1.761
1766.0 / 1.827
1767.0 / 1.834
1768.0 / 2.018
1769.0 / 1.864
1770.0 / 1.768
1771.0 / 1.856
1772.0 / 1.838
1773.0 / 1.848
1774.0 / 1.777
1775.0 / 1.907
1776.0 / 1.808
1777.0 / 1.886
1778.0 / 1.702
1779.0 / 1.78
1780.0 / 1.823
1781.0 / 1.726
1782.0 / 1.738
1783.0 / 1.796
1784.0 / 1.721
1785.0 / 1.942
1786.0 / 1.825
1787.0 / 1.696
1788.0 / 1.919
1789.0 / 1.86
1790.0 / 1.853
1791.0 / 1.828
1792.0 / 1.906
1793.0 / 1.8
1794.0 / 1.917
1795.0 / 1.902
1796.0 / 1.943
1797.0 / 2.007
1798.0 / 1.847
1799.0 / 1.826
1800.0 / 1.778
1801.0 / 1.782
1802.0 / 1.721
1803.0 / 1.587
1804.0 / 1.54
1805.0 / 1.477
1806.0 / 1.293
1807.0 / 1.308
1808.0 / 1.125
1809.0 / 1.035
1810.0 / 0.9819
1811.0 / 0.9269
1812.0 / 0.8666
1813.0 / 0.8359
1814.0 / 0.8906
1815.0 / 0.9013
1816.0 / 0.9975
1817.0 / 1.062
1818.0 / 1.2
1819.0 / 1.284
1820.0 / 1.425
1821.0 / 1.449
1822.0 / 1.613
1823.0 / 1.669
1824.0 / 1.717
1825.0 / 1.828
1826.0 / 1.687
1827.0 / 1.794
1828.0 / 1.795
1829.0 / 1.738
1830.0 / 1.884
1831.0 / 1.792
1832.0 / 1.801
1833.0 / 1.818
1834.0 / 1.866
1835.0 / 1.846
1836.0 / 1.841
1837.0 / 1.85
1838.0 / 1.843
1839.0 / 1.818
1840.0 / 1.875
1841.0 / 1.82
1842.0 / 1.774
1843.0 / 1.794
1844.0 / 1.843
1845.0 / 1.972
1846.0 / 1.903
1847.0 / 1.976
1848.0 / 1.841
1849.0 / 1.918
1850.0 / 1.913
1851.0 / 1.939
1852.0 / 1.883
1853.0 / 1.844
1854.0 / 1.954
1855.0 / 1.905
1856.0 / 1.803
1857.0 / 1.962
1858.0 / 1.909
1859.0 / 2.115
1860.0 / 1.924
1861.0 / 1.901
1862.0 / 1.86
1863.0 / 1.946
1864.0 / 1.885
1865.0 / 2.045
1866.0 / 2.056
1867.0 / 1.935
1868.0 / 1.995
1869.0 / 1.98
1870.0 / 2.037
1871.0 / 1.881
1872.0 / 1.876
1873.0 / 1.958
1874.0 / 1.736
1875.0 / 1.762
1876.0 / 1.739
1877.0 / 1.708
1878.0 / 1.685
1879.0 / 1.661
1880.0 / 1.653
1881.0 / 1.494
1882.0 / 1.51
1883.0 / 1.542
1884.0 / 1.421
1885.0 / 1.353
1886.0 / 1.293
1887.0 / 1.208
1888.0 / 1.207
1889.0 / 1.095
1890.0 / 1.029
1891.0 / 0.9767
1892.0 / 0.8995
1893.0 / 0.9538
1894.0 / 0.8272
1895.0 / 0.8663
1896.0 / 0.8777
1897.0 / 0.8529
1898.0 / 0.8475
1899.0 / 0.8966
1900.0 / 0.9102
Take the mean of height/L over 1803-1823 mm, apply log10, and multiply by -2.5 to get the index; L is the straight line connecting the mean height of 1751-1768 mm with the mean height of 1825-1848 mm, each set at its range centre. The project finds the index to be 0.47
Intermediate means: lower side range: 1.86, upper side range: 1.83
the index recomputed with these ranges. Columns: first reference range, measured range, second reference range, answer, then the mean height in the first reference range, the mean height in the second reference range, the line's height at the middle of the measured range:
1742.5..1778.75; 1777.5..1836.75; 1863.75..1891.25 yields 0.110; 1.86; 1.64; 1.77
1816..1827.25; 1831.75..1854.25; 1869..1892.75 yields -0.238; 1.49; 1.51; 1.5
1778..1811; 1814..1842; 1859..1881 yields 0.090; 1.68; 1.86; 1.76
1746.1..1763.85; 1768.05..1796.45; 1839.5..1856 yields 0.025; 1.87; 1.88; 1.88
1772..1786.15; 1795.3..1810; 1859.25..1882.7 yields 0.154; 1.81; 1.84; 1.81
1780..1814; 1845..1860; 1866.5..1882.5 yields -0.109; 1.61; 1.79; 1.74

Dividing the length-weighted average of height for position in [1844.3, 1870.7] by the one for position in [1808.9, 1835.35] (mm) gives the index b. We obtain 1.3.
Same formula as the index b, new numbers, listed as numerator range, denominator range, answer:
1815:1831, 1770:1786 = 0.85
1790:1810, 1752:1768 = 0.89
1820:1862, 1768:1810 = 1.05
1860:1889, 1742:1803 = 0.93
